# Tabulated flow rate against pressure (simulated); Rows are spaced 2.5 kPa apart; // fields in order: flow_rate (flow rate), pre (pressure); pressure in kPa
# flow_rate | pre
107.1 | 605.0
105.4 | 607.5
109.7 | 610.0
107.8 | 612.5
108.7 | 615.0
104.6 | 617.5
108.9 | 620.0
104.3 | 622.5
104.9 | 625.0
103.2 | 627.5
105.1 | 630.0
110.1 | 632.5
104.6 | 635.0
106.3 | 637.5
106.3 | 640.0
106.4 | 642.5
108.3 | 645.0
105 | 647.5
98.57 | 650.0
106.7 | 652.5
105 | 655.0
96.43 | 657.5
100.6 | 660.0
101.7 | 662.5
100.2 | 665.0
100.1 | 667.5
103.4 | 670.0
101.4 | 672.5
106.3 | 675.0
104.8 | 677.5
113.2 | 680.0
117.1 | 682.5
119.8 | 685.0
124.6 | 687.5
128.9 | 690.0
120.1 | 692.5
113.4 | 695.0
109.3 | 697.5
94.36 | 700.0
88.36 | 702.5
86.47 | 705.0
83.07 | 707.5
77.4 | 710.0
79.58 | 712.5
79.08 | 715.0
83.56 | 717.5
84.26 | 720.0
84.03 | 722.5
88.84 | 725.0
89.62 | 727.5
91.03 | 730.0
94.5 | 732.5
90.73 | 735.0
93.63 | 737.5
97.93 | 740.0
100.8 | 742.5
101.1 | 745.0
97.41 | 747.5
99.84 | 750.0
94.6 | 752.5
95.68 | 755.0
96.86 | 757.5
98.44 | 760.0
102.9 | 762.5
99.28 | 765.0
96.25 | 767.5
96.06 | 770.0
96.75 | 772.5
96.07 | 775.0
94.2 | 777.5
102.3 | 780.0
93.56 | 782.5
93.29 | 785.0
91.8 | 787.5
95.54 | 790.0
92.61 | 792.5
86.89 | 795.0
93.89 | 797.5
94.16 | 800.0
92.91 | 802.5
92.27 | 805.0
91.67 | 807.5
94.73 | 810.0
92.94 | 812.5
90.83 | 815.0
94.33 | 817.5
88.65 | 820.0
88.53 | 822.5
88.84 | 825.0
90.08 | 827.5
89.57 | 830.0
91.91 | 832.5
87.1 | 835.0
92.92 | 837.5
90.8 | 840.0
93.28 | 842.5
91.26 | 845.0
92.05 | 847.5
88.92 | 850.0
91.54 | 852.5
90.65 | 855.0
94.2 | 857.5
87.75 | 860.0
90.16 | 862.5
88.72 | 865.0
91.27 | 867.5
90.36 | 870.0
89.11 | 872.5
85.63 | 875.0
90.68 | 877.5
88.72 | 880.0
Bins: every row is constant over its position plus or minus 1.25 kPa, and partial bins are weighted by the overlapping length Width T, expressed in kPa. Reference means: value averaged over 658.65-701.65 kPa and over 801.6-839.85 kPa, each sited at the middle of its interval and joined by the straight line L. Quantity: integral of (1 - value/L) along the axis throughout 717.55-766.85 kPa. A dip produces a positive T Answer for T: 3.2 kPa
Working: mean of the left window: 109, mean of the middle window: 94.6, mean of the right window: 91.1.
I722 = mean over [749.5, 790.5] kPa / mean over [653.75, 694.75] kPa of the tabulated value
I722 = 0.9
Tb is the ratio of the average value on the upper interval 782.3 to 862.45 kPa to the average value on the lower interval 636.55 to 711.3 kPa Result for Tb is 0.9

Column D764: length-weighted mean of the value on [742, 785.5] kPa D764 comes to 97.5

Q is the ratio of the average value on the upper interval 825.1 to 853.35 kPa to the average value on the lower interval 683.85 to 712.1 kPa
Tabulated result 0.9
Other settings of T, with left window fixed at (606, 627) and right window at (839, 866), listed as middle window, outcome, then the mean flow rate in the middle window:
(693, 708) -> 0.5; 97.7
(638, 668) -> 0.3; 103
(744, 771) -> -0.2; 98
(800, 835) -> 0.7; 91.3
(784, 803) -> 0.4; 92.6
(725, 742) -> 1.0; 93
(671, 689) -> -1.8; 113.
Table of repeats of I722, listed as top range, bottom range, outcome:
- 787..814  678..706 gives 0.84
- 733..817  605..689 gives 0.90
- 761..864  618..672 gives 0.89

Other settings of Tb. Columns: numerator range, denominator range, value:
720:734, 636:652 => 0.85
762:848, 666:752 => 0.95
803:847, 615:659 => 0.87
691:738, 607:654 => 0.86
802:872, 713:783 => 0.97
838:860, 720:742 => 1.00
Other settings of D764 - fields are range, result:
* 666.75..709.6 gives 106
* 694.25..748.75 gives 91.1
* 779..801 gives 93.7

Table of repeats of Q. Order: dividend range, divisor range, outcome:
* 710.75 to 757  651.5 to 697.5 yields 0.84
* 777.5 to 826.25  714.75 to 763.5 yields 0.99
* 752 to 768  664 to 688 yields 0.90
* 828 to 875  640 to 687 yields 0.86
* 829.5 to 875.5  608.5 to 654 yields 0.85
